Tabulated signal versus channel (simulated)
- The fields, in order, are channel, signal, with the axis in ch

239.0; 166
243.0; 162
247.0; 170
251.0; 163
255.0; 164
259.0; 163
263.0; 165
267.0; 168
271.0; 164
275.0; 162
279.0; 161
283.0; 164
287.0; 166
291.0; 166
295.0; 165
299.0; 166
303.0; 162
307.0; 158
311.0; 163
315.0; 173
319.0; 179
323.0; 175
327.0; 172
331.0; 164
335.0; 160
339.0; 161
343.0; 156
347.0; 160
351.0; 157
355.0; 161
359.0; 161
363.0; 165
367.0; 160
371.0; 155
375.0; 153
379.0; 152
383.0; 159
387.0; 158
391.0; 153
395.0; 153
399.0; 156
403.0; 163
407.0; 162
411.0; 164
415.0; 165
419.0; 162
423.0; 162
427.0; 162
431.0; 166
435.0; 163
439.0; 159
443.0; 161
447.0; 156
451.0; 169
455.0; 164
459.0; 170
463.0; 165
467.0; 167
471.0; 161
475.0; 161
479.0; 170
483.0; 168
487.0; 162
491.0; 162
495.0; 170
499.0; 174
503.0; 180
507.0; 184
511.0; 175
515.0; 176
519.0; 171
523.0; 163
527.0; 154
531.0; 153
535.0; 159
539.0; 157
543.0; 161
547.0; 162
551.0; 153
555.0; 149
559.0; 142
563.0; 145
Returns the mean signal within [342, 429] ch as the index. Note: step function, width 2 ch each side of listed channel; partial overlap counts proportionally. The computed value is 159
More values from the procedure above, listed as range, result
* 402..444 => 163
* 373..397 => 155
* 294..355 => 165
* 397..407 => 160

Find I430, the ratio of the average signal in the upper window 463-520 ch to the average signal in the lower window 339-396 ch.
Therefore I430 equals 1.1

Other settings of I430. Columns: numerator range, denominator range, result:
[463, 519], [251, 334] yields 1.02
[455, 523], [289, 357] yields 1.03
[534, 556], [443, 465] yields 0.96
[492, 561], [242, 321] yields 0.99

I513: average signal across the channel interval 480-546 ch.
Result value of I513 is 167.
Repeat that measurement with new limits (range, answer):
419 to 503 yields 165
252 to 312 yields 164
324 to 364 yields 162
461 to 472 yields 165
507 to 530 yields 169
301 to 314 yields 162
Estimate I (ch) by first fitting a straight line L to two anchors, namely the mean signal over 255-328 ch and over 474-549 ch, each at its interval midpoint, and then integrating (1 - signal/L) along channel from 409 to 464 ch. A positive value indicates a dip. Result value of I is 1.0 ch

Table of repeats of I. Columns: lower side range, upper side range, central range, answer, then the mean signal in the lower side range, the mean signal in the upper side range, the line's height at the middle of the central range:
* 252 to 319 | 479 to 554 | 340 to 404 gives 2.9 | 165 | 166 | 165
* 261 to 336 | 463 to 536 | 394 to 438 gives 1.3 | 166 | 167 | 167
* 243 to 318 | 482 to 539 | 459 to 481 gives 0.2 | 165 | 168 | 167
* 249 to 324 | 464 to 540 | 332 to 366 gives 1.2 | 166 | 167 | 166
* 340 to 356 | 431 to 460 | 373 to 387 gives 0.4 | 158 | 163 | 160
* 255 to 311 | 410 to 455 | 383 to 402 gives 0.8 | 164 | 163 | 163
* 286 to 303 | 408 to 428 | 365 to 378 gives 0.6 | 165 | 163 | 164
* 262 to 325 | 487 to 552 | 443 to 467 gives 0.2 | 166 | 166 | 166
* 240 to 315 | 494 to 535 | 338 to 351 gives 0.6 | 164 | 169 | 166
